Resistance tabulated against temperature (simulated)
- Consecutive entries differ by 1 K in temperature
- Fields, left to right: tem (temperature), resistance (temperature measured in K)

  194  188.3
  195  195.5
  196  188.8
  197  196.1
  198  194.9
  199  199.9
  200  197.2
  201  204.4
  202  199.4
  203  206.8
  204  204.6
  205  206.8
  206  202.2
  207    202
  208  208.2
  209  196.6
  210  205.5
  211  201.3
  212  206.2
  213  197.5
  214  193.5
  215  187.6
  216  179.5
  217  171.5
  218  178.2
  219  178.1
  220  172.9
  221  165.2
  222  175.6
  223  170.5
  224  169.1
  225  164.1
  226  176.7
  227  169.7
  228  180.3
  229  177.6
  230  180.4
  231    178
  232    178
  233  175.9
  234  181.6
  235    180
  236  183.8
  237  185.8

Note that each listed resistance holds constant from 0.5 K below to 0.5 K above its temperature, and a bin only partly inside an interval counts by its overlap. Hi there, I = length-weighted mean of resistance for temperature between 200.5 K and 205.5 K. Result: 204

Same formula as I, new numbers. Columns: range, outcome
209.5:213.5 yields 203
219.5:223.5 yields 171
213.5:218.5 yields 182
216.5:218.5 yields 175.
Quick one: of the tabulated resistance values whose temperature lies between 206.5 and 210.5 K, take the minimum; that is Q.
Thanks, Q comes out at 196.6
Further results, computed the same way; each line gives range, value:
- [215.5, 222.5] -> 165.2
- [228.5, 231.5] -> 177.6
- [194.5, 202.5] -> 188.8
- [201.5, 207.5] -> 199.4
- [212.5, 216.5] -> 179.5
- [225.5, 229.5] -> 169.7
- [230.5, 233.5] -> 175.9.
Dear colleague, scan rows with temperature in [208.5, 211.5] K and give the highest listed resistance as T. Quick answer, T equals 205.5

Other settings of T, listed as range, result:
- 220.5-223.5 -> 175.6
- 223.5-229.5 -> 180.3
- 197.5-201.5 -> 204.4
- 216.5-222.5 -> 178.2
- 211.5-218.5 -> 206.2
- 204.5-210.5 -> 208.2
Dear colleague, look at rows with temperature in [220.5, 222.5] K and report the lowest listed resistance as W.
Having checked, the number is 165.2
